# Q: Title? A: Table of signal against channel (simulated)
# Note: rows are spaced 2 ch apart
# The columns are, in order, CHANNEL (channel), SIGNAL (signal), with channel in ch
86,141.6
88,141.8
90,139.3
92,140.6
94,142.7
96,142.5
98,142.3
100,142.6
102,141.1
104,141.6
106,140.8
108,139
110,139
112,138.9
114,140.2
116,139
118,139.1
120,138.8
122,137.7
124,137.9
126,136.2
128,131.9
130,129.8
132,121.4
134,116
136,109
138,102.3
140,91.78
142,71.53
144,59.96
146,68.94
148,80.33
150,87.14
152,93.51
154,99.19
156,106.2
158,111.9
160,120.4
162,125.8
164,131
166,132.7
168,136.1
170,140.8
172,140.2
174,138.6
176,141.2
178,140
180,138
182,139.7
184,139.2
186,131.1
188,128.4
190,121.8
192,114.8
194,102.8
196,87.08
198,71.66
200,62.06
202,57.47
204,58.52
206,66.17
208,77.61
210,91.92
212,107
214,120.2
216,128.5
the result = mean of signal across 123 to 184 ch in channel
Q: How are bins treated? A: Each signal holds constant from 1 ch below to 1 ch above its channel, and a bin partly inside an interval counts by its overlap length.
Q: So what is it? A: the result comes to 116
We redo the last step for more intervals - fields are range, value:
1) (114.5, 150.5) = 112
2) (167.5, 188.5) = 138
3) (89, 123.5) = 140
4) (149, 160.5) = 102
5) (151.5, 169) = 118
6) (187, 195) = 117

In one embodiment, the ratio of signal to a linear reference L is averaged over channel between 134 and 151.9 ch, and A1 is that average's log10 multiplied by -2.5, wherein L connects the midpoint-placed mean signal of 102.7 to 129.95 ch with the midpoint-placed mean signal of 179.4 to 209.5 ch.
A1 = 0.41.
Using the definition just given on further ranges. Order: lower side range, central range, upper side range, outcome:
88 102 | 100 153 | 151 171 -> 0.116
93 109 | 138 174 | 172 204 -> 0.155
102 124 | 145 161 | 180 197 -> 0.328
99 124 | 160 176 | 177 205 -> -0.160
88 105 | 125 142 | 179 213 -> 0.105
